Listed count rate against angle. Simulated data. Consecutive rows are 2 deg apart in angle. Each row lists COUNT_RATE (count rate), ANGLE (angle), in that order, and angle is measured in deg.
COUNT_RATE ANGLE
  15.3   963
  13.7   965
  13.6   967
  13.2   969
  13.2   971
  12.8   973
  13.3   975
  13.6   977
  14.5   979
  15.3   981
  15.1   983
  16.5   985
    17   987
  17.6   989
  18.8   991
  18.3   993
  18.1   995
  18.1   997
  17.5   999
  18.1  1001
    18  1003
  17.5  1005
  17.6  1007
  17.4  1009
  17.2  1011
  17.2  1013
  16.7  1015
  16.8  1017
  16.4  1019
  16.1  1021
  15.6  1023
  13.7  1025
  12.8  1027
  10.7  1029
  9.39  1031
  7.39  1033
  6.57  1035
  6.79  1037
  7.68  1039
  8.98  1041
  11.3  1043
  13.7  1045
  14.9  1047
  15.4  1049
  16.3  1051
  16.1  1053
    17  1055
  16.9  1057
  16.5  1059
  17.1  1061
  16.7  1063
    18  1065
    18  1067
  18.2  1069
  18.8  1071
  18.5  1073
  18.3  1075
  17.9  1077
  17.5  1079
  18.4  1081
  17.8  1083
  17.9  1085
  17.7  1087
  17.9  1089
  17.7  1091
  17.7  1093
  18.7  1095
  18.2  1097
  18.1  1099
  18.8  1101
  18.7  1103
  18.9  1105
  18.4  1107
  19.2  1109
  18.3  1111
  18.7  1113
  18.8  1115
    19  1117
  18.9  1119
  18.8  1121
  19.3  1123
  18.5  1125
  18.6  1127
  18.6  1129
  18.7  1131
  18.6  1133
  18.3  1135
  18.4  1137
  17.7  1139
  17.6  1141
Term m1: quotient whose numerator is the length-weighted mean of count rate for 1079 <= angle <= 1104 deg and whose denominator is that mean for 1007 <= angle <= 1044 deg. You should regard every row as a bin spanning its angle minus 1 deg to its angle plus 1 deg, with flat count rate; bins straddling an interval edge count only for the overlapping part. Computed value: 1.4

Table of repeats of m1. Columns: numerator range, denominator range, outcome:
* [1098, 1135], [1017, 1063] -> 1.41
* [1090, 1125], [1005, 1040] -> 1.39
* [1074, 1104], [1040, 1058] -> 1.25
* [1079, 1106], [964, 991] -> 1.23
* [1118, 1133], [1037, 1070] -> 1.26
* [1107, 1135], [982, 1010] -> 1.07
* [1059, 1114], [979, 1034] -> 1.14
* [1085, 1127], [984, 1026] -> 1.08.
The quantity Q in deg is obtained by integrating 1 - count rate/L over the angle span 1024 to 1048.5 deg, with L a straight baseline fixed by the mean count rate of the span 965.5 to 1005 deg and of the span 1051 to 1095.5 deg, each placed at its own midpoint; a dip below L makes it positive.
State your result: 9.4 deg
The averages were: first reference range 15.9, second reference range 17.7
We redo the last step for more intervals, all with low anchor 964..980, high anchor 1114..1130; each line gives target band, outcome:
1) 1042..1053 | 1.2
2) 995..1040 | 1.7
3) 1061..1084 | -1.2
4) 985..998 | -3.4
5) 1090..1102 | -0.2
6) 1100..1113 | -0.3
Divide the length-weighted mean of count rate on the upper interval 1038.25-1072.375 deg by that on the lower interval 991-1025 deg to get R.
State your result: 0.9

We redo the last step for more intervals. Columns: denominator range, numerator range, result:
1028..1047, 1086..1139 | 1.95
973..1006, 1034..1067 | 0.84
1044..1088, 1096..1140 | 1.08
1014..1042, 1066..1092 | 1.53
